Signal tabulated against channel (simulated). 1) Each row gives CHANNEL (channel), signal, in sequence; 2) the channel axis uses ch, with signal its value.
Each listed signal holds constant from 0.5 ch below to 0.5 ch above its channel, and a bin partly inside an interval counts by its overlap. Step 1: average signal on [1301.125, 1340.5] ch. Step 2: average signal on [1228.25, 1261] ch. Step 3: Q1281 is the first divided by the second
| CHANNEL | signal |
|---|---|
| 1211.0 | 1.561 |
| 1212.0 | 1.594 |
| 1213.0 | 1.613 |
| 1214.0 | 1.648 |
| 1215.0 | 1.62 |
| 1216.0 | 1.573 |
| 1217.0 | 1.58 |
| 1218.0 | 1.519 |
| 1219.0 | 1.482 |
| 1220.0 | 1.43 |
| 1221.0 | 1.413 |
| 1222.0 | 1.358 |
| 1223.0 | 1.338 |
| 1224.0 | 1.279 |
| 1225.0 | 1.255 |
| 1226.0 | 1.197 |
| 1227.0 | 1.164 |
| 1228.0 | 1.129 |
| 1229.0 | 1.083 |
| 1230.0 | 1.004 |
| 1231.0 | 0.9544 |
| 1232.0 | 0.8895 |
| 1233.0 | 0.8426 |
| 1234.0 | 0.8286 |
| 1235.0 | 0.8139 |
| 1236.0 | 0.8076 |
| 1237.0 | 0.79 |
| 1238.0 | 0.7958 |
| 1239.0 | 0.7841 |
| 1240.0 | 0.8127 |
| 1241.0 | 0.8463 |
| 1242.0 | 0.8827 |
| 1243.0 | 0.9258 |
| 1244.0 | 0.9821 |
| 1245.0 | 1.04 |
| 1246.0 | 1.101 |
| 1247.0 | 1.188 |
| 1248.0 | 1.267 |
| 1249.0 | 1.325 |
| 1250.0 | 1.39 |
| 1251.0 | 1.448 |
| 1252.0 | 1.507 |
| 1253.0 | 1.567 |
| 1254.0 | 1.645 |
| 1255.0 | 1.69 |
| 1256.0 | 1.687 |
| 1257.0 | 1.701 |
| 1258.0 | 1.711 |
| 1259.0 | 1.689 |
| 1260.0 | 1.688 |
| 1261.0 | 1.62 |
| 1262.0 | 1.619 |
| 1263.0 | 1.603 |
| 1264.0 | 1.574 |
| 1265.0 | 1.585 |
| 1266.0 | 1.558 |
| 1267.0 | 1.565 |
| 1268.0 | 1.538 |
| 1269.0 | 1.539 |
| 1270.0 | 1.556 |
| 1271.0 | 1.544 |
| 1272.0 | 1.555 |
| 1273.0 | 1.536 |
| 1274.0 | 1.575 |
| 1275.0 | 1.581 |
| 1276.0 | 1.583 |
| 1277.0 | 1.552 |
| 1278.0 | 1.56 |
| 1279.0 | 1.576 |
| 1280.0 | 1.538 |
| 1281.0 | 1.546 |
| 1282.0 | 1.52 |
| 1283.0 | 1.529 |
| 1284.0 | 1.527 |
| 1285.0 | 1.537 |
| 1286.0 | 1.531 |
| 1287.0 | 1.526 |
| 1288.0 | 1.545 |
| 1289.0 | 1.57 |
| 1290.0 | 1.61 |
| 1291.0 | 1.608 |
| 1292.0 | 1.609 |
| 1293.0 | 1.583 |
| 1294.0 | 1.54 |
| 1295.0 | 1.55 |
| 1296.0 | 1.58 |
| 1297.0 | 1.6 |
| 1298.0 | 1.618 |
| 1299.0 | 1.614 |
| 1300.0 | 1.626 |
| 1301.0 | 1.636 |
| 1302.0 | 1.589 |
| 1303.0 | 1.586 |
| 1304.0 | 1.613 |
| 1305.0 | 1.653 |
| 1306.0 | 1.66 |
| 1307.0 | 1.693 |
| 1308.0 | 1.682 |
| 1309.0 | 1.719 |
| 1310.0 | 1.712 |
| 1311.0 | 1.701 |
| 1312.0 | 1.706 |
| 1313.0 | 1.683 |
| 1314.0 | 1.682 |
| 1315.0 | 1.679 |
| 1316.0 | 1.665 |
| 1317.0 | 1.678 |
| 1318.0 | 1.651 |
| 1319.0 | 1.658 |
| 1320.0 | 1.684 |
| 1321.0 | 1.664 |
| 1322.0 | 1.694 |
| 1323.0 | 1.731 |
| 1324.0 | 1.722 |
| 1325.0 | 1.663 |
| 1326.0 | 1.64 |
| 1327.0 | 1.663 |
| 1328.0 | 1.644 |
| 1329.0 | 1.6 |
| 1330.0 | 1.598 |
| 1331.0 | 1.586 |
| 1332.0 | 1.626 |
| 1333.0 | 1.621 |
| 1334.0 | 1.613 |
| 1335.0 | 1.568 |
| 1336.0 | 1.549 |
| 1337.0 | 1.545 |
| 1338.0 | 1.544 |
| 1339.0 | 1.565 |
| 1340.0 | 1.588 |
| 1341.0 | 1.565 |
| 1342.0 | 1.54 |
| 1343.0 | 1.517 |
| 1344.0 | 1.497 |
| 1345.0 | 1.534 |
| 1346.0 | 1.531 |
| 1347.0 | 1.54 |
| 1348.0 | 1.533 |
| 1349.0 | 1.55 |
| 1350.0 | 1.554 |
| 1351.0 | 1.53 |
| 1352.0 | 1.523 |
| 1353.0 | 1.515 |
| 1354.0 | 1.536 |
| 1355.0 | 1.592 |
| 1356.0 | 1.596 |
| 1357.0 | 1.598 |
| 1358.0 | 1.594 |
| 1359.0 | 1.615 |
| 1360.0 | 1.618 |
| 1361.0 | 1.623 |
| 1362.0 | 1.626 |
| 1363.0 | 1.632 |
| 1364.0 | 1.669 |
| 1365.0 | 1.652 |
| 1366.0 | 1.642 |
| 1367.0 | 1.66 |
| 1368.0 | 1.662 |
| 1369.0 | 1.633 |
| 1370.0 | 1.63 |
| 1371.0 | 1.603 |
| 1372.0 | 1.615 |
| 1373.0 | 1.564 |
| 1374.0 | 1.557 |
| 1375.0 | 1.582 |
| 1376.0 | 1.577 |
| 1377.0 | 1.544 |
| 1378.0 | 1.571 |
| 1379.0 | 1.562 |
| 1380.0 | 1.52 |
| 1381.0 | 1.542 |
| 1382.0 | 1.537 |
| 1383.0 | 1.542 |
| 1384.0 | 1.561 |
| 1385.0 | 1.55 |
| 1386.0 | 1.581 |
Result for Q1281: 1.4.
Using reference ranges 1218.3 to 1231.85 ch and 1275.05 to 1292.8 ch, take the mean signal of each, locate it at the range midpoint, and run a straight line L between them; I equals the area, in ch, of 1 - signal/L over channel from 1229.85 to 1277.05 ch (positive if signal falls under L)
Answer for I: 2.8 ch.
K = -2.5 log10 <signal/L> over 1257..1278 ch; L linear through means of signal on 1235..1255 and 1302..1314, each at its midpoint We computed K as -0.21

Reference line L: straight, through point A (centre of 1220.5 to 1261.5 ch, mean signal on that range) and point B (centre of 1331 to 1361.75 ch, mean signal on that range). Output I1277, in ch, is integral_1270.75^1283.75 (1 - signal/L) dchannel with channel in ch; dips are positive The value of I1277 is -2.2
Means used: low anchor 1.21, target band 1.55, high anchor 1.56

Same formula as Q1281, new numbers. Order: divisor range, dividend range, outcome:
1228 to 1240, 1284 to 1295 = 1.78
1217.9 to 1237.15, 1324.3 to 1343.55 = 1.41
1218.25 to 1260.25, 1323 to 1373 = 1.32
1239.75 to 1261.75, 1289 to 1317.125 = 1.20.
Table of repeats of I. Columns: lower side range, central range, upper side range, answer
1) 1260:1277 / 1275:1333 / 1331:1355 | -2.1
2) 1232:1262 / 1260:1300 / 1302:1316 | -3.1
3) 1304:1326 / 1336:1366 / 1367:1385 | 0.9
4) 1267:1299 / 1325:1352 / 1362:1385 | 0.2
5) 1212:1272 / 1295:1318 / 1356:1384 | -3.0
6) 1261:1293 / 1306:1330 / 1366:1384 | -1.6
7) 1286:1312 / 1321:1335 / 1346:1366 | -0.4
